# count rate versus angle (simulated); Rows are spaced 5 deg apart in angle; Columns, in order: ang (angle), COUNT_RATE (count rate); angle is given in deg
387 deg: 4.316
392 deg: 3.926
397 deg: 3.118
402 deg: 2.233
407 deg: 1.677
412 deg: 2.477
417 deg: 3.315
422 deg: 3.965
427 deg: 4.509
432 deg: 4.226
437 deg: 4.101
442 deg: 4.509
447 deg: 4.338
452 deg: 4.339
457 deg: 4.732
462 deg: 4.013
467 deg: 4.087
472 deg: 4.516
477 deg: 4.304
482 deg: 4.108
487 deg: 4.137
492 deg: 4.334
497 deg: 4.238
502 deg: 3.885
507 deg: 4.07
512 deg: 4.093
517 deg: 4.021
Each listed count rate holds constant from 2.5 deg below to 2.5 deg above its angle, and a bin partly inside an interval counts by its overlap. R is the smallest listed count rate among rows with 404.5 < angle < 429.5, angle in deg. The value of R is 1.677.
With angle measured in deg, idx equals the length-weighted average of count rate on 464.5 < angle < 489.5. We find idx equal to 4.23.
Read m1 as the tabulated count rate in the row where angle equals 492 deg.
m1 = 4.334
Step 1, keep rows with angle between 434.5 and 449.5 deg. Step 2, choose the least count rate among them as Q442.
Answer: 4.101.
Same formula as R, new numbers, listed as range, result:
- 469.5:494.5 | 4.108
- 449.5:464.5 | 4.013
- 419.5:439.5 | 3.965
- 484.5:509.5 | 3.885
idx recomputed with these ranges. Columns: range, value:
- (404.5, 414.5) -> 2.08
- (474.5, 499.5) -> 4.22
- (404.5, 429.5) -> 3.19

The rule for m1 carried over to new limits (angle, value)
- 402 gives 2.233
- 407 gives 1.677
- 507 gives 4.07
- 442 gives 4.509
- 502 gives 3.885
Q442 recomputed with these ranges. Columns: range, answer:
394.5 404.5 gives 2.233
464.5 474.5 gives 4.087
